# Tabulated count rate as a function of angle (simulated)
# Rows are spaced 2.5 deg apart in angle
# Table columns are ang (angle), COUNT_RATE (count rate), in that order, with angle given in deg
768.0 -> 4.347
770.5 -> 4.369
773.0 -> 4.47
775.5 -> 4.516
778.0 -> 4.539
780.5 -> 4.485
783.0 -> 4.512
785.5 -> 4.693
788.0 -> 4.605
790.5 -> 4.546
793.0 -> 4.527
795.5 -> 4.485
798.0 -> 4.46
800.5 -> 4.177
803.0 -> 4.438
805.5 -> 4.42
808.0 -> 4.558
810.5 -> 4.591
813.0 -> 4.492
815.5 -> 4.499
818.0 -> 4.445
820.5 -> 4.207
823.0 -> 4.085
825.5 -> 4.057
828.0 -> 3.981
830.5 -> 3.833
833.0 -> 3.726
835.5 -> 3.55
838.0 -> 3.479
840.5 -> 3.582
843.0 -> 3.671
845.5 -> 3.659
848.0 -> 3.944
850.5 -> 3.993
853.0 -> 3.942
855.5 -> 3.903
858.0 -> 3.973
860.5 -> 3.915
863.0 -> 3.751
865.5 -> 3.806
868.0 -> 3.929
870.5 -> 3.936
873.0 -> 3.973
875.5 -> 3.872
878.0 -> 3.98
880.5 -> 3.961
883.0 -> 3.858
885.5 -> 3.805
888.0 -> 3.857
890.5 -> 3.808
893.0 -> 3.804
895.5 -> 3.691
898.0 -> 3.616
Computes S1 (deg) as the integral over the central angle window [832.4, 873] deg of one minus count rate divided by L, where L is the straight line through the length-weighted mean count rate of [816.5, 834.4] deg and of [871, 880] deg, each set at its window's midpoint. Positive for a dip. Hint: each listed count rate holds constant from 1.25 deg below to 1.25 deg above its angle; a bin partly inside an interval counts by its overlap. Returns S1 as 1.9 deg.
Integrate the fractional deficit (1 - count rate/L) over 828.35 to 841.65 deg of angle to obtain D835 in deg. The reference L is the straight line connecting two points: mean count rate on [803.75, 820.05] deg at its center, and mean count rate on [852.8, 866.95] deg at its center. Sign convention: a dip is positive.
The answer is 1.70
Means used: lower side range 4.48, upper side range 3.88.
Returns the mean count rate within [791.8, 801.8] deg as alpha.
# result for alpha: 4.41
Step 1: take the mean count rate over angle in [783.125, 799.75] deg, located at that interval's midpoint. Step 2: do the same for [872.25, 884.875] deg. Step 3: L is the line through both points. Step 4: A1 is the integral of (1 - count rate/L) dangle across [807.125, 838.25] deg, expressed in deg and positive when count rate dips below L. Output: 1.4 deg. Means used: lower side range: 4.54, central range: 4.13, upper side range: 3.92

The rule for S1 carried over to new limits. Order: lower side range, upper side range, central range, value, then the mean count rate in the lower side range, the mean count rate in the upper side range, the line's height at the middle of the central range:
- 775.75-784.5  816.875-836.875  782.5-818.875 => -1.86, 4.52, 3.98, 4.28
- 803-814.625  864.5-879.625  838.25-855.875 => 1.52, 4.51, 3.92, 4.15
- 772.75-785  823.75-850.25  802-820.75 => -1.71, 4.52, 3.76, 4.1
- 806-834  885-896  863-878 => 0.10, 4.23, 3.8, 3.92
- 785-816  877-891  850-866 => 0.69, 4.49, 3.88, 4.07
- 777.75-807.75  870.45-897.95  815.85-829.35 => 0.34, 4.49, 3.85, 4.28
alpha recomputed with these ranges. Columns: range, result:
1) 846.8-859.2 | 3.95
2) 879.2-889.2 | 3.87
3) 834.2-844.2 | 3.57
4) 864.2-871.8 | 3.89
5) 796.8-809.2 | 4.41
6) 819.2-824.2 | 4.15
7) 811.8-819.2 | 4.48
